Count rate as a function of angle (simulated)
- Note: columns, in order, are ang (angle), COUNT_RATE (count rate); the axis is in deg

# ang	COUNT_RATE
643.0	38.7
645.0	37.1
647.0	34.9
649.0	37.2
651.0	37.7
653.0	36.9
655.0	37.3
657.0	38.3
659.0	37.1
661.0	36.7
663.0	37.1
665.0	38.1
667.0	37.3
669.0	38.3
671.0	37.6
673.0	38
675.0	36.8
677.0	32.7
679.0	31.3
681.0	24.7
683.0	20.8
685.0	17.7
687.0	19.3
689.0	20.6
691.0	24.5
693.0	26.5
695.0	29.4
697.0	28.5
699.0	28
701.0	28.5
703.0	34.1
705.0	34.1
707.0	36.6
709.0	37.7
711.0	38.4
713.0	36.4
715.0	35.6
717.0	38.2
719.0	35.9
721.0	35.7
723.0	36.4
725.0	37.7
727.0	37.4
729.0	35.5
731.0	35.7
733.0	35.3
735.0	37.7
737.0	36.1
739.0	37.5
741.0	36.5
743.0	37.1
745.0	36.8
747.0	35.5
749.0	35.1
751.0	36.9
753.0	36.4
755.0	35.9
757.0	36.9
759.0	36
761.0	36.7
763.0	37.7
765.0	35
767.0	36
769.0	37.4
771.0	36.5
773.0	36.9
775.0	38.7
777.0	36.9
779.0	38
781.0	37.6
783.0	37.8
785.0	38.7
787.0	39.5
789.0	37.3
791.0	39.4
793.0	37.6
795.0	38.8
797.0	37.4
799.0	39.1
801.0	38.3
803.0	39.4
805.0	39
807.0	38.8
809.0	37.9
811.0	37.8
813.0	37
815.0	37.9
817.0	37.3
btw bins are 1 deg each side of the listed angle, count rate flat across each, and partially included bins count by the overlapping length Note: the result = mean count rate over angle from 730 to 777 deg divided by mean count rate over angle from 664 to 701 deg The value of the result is 1.2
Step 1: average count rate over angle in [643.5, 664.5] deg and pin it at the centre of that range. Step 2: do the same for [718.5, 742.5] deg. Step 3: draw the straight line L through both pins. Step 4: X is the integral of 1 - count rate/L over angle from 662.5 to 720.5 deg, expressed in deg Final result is 7.9 deg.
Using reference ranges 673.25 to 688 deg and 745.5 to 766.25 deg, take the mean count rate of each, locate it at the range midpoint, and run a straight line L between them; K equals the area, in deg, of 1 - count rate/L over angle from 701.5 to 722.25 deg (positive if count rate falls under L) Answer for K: -3.64 deg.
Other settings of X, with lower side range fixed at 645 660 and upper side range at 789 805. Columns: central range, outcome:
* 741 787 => 1.6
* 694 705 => 2.2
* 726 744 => 0.6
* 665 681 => 0.8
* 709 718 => 0.1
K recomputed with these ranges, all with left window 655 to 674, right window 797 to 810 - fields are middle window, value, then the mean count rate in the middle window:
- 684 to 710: 6.7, 28.1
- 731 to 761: 1.4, 36.4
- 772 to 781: 0.2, 37.6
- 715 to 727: 0.4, 36.7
